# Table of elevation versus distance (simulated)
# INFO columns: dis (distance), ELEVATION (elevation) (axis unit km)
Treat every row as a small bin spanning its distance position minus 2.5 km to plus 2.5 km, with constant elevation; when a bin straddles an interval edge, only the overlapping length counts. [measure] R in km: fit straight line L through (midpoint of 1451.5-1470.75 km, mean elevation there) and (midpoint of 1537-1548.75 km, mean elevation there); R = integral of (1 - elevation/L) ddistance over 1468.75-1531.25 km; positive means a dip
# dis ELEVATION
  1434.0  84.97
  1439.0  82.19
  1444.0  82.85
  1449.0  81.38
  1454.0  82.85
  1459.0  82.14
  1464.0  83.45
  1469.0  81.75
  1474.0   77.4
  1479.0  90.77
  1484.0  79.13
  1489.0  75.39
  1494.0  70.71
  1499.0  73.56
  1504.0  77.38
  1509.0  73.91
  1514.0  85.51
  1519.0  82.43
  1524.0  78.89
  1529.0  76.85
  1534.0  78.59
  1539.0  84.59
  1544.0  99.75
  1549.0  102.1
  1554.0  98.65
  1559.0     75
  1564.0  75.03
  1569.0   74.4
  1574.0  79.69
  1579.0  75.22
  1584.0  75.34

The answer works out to 6.71 km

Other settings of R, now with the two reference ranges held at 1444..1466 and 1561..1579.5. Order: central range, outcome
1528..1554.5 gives -4.26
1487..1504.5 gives 1.39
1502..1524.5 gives -0.13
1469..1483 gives -0.31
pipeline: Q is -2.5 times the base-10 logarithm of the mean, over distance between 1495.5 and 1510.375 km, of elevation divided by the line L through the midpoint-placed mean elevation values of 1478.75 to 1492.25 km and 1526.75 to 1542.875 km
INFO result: 0.08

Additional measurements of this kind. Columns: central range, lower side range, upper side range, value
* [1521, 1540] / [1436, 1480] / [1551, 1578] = 0.02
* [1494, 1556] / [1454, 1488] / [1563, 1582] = -0.06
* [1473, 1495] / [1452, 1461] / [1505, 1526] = 0.03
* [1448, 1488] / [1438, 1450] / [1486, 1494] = -0.06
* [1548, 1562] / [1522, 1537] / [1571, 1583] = -0.16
